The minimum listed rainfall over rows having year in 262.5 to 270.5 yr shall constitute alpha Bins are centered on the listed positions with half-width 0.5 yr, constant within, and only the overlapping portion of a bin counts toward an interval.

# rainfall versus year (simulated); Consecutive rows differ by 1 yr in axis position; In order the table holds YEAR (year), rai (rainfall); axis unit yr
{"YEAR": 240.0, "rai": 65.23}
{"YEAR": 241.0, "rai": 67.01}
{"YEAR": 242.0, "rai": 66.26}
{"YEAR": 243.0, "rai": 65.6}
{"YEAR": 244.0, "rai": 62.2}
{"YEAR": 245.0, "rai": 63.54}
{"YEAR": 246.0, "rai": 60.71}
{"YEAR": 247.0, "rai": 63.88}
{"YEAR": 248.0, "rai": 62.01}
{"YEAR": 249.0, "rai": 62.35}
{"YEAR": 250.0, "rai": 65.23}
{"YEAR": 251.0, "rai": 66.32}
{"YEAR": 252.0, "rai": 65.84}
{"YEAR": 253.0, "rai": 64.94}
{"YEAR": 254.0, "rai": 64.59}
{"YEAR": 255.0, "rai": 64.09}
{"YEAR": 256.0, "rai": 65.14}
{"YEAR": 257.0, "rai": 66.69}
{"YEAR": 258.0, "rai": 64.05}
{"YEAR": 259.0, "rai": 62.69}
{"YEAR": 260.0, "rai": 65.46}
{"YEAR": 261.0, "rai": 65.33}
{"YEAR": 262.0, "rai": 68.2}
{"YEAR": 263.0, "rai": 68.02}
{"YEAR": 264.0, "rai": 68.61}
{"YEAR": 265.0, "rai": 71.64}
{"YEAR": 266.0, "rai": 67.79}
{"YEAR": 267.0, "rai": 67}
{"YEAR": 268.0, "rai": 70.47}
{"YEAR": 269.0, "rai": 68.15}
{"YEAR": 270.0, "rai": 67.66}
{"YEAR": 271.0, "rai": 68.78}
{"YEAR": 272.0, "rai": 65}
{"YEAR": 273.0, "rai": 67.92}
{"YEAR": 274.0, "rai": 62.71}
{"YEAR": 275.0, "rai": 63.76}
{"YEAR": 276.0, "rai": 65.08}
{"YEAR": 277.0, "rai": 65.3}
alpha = 67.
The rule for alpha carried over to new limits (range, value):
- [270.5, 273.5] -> 65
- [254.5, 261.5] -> 62.69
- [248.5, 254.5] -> 62.35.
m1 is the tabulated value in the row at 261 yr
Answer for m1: 65.33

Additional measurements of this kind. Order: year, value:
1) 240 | 65.23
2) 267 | 67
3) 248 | 62.01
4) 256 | 65.14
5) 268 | 70.47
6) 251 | 66.32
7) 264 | 68.61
